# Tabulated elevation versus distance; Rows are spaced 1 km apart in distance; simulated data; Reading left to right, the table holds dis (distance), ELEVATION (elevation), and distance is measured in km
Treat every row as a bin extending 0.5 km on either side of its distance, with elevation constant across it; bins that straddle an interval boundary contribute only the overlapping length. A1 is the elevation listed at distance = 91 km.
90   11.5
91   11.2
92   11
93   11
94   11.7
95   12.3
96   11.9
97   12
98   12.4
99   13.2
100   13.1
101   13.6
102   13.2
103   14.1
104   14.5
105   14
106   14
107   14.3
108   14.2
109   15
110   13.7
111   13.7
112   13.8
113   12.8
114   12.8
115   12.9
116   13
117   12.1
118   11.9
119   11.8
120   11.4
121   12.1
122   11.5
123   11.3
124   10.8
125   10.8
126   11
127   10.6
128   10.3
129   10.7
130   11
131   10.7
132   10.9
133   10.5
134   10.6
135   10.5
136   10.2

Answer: 11.2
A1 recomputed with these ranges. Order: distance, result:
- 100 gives 13.1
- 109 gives 15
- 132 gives 10.9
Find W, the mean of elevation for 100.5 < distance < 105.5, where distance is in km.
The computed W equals 13.9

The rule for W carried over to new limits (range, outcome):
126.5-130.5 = 10.7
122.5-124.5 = 11.1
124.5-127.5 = 10.8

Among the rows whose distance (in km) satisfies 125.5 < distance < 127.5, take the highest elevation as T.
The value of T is 11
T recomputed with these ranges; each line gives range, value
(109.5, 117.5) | 13.8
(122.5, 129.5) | 11.3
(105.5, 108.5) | 14.3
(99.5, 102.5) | 13.6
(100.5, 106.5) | 14.5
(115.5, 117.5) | 13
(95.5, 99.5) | 13.2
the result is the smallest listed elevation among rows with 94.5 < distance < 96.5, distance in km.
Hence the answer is 11.9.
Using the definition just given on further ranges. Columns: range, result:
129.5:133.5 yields 10.5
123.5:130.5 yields 10.3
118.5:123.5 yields 11.3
